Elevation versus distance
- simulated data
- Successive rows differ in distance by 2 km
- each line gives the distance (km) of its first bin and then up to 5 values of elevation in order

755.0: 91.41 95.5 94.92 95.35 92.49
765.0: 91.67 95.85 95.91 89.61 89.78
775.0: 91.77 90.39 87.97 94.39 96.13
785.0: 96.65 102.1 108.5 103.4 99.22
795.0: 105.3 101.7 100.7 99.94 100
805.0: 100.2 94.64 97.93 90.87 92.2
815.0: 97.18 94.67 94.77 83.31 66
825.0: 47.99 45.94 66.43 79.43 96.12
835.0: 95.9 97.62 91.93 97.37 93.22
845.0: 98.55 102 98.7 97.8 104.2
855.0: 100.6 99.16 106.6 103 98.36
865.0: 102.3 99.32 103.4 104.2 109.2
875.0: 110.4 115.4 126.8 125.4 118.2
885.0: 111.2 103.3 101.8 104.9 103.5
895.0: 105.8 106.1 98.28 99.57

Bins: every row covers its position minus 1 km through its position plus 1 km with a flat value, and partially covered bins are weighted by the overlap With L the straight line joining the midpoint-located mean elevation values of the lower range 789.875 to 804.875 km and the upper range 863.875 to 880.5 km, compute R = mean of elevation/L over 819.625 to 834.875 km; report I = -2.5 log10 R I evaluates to 0.41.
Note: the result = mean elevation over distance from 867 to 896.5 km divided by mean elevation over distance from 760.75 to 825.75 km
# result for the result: 1.2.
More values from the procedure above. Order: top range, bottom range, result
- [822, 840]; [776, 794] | 0.78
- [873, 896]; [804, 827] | 1.30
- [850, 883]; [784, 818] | 1.08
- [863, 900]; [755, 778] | 1.16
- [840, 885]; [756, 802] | 1.09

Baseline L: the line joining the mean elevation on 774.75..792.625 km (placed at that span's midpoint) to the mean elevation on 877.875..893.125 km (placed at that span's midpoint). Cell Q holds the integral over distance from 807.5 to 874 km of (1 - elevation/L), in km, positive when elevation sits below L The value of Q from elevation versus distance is 8.3 km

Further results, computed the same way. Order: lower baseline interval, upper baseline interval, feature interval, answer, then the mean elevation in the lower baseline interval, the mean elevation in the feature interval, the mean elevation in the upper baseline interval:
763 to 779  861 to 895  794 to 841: 4.7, 91.9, 88.9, 108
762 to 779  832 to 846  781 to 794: -1.1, 91.9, 100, 95.8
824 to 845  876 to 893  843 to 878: -1.8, 82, 103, 113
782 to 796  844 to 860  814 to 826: 2.4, 102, 80.7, 101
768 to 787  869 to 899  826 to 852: 3.4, 93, 89.3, 110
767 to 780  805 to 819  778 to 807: -2.0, 91.3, 99.6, 95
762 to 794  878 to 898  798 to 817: 0.5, 95.4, 96.9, 111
